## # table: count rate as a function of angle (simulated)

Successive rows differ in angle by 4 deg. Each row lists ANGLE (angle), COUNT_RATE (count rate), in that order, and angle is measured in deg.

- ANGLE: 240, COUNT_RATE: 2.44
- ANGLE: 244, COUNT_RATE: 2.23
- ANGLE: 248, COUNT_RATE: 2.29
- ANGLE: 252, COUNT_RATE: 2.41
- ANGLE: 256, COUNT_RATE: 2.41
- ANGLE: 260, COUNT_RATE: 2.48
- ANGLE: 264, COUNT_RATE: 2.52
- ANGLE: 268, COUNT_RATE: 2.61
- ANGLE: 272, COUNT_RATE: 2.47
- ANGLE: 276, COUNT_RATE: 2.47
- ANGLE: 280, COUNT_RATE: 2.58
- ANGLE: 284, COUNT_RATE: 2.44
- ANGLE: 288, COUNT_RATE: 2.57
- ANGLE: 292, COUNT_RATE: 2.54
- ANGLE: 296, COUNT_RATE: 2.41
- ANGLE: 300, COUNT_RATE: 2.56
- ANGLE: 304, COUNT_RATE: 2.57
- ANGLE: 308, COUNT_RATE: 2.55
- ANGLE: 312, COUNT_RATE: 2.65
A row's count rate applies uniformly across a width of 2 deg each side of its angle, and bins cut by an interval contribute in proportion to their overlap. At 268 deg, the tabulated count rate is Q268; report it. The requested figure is 2.61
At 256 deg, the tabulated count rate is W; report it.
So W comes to 2.41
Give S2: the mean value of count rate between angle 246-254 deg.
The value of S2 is 2.35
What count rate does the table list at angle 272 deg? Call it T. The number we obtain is 2.47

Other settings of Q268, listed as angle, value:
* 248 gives 2.29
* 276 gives 2.47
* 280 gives 2.58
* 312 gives 2.65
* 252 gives 2.41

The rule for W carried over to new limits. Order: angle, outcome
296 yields 2.41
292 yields 2.54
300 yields 2.56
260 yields 2.48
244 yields 2.23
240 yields 2.44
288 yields 2.57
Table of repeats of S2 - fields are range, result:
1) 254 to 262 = 2.45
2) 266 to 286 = 2.51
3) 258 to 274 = 2.52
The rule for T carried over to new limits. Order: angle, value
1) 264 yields 2.52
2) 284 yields 2.44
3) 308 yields 2.55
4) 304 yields 2.57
